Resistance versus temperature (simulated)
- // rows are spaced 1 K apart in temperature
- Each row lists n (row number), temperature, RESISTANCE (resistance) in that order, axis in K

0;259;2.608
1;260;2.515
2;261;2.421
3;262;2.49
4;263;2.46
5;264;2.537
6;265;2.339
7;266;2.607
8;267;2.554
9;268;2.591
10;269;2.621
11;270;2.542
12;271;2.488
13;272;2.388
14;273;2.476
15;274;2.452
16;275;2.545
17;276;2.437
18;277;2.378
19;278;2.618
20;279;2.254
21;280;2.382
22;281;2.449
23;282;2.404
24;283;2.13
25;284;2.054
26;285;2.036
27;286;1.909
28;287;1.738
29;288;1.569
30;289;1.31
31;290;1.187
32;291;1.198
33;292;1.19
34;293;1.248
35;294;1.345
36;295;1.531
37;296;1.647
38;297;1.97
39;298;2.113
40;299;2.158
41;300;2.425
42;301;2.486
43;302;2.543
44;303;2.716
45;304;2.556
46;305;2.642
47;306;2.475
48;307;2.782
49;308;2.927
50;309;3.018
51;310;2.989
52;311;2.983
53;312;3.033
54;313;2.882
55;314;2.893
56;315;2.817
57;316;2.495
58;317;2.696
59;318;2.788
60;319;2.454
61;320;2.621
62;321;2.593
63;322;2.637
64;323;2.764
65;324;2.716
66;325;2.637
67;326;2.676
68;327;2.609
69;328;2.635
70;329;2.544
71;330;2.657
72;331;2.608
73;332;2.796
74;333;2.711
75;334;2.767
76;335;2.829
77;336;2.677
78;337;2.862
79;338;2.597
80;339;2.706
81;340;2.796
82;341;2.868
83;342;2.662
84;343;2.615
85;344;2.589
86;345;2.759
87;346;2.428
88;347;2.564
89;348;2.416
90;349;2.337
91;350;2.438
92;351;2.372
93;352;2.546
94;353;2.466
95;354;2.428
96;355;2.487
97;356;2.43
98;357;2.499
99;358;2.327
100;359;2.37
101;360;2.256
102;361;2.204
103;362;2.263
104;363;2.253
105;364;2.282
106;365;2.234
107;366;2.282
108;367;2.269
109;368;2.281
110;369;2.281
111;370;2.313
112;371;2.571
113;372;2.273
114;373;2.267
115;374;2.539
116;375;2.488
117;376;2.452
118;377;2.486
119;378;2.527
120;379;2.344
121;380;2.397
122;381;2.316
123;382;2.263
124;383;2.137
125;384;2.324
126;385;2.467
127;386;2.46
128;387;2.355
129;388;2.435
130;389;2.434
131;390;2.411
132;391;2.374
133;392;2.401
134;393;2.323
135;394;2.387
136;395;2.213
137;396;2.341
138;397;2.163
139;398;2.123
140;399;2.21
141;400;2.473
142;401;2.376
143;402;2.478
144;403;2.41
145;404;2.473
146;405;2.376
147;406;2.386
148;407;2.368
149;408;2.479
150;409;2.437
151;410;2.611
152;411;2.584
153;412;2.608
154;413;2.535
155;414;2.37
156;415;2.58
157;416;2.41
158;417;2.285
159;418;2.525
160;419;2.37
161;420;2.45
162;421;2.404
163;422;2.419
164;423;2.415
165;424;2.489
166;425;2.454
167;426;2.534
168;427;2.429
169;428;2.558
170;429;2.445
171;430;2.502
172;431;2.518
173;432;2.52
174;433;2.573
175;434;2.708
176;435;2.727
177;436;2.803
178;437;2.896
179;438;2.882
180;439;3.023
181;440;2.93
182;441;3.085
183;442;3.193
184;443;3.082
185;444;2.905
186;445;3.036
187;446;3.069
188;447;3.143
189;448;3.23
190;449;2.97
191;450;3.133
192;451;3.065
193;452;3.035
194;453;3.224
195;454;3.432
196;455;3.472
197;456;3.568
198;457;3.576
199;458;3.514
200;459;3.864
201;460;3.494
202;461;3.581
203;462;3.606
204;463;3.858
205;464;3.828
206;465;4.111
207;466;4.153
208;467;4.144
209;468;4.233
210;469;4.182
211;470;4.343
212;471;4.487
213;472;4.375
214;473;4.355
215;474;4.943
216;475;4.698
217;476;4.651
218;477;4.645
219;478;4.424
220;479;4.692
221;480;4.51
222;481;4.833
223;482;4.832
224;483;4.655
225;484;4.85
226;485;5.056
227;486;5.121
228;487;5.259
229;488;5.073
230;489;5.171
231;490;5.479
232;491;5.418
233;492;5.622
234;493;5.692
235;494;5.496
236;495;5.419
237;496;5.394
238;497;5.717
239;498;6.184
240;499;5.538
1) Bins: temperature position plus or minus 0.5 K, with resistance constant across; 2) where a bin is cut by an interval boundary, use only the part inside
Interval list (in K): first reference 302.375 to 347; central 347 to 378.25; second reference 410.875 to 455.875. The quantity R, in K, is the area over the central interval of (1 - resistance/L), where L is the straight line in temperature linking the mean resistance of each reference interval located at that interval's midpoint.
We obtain 4.05 K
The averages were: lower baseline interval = 2.71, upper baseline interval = 2.76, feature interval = 2.38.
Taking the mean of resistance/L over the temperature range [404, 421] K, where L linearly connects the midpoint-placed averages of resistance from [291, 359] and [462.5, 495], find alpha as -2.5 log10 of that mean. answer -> 0.47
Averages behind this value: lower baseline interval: 2.52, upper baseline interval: 4.74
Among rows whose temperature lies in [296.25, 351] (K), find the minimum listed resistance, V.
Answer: 1.97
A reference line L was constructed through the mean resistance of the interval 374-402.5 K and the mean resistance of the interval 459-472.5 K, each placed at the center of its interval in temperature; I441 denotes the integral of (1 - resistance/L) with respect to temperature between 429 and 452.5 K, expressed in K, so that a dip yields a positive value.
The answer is 4.0 K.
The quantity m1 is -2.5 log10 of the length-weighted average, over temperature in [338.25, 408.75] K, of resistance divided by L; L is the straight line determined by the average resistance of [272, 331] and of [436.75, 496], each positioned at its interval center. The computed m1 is 0.27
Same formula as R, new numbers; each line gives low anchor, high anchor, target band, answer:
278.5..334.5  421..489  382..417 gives 8.3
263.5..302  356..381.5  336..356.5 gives -2.5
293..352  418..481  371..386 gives 2.7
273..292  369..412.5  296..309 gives -2.2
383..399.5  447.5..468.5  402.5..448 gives 5.2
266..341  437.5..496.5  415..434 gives 6.2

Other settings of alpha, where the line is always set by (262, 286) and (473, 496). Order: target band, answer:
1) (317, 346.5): 0.168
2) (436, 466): 0.360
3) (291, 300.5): 0.494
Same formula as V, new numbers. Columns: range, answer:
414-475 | 2.285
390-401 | 2.123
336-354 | 2.337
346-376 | 2.204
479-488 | 4.51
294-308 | 1.345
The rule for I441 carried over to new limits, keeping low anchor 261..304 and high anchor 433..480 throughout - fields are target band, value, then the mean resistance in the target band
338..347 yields 0.0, 2.67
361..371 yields 2.0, 2.28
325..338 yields -0.6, 2.69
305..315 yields -2.0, 2.87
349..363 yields 2.0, 2.38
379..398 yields 4.4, 2.34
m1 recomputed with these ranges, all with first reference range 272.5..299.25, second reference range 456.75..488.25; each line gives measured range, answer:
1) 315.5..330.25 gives -0.09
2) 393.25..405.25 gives 0.42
